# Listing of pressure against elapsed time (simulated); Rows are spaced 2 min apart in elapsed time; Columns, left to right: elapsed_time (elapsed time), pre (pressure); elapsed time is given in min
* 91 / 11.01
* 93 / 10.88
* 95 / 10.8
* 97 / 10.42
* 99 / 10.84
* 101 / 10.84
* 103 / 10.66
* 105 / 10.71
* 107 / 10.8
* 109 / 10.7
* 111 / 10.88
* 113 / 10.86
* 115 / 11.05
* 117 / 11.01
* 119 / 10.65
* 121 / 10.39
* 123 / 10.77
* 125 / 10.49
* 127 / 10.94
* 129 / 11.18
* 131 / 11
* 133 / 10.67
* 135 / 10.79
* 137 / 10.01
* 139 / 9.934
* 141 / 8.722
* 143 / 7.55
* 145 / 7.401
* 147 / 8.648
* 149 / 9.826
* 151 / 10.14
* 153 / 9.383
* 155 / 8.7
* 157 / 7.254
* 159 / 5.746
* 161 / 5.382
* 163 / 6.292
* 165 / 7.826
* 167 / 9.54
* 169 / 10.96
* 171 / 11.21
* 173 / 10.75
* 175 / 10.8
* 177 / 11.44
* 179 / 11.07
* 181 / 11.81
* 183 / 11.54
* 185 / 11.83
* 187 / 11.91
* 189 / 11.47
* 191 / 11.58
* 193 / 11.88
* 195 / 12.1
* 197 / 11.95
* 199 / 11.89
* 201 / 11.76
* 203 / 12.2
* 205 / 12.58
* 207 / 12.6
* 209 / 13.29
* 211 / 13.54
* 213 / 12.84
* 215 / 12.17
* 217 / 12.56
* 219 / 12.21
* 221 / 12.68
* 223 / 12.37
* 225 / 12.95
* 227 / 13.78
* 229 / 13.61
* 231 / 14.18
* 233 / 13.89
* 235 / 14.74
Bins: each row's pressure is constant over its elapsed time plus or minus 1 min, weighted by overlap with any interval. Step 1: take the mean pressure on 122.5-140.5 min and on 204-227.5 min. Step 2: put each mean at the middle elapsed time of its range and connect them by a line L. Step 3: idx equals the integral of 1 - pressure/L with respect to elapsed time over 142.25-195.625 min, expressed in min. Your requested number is 8.4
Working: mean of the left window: 10.6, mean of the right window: 12.8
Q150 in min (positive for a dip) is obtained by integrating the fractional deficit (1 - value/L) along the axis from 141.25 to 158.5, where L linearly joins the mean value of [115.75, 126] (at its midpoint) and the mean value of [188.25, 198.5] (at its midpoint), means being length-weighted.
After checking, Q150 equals 4.0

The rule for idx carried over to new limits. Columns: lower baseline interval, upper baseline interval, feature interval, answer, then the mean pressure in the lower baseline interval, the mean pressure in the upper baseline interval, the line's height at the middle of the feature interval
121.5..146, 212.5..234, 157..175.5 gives 4.21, 9.96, 13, 11.1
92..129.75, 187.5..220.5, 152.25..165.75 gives 5.12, 10.8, 12.3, 11.6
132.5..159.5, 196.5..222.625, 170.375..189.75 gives -0.97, 8.94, 12.5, 10.8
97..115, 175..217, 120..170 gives 9.39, 10.8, 12.1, 11.3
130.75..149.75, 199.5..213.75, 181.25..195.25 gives 0.01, 9.39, 12.7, 11.8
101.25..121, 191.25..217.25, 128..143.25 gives 1.50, 10.8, 12.4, 11.2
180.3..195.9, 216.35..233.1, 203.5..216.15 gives -0.25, 11.8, 13.1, 12.6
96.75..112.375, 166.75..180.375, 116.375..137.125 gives 0.12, 10.7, 10.9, 10.8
